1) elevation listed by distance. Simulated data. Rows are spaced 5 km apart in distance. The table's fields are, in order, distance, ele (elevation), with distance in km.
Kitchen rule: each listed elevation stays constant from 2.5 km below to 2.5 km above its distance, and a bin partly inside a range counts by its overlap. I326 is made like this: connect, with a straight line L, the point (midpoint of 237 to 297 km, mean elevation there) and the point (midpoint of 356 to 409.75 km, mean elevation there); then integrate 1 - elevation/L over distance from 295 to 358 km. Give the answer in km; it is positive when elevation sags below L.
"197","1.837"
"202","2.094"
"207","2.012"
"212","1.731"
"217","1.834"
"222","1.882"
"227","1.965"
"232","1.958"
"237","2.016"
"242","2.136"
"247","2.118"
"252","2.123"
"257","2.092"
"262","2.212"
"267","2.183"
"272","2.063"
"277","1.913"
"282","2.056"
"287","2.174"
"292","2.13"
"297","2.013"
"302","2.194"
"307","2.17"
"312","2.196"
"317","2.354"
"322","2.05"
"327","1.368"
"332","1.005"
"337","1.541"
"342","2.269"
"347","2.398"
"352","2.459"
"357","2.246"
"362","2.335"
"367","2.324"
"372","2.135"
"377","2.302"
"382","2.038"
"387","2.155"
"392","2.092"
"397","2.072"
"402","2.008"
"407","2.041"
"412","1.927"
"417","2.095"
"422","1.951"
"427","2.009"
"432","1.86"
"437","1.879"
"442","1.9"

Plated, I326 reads 3.4 km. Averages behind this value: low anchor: 2.1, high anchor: 2.16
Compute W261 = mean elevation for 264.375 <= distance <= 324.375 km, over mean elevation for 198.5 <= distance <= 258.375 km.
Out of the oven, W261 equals 1.07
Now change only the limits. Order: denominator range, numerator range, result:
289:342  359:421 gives 1.10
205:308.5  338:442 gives 1.03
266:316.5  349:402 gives 1.04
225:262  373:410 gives 1.01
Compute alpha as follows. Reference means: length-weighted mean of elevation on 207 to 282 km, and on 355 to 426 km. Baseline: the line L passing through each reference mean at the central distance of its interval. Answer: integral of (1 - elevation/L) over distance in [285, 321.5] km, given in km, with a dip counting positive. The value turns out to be -2.0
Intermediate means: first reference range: 2.02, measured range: 2.17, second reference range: 2.12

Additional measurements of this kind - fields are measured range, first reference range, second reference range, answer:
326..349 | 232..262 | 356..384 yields 5.0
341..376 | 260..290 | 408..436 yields -5.0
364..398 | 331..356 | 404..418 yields -2.6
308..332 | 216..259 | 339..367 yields 3.6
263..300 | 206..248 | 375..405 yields -1.4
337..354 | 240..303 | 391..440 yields -1.7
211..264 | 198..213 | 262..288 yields 0.1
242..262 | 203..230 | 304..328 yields -1.7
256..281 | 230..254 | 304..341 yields -1.2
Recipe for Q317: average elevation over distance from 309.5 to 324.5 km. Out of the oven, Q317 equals 2.2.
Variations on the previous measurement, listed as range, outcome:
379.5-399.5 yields 2.09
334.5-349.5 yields 2.07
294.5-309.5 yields 2.13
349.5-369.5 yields 2.34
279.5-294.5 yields 2.12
